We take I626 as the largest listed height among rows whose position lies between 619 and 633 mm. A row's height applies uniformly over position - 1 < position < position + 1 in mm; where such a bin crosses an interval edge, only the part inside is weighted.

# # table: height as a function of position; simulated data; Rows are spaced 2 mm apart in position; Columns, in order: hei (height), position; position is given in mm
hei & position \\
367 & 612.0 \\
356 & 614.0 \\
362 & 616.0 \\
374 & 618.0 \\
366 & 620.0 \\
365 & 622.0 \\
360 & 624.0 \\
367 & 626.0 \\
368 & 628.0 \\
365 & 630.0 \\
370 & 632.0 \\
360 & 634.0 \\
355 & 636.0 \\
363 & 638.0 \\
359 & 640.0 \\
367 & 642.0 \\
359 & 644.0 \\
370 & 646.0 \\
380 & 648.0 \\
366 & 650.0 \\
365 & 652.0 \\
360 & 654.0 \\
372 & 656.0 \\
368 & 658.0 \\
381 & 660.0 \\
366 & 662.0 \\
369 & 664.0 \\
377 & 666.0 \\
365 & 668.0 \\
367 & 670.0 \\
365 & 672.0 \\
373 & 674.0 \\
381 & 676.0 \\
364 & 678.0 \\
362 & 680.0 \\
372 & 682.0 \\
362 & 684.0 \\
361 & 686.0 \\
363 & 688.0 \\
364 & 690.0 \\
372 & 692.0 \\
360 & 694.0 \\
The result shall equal 370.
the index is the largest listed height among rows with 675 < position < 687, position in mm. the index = 381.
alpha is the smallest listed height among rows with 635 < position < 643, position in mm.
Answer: 355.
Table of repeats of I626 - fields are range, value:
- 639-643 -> 367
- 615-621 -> 374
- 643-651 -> 380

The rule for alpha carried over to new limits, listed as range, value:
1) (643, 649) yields 359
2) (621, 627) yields 360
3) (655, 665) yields 366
